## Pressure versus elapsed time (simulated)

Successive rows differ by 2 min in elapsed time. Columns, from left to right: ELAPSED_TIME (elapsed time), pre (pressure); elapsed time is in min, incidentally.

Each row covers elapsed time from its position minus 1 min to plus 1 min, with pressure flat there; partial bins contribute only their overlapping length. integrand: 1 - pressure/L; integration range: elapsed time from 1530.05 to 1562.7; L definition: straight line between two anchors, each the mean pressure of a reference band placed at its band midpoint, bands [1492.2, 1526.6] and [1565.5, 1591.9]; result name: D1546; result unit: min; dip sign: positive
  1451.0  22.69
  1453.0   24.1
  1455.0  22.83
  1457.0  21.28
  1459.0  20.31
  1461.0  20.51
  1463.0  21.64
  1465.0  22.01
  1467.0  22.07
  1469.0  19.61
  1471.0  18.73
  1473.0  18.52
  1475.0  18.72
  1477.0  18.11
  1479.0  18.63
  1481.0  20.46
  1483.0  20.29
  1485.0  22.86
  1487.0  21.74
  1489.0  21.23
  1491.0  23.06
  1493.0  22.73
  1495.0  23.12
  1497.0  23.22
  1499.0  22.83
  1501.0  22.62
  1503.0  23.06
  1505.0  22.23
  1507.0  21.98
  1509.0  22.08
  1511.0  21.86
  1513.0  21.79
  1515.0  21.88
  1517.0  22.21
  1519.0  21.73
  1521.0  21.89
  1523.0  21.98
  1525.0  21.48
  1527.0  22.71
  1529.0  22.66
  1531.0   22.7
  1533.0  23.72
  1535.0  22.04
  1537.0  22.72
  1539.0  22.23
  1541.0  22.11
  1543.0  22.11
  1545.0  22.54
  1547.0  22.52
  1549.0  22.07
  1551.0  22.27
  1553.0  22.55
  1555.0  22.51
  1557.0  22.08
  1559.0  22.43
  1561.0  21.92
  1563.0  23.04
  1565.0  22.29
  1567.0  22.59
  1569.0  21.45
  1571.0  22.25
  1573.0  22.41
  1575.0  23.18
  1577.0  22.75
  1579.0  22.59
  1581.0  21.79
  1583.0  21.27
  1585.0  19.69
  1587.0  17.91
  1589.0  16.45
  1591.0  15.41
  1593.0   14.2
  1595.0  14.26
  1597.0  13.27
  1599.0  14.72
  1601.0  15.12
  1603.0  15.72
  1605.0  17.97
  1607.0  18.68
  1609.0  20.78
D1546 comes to -1.4 min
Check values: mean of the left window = 22.3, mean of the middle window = 22.4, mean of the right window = 20.8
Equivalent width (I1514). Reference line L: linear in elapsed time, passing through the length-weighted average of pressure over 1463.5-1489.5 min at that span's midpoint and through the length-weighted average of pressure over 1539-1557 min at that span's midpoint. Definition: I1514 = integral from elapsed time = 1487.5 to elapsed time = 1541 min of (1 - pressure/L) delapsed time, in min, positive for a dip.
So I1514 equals -2.6 min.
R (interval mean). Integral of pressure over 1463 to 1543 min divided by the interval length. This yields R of 21.7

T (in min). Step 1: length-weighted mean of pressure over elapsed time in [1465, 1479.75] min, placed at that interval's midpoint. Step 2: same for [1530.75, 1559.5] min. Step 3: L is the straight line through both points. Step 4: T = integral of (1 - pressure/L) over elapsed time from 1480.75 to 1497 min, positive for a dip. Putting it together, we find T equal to -1.6 min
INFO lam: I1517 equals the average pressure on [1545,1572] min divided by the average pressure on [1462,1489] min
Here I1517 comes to 1.1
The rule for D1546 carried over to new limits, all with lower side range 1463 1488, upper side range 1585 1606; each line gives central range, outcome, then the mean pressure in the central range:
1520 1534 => -3.2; 22.4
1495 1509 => -2.5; 22.6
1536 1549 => -3.4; 22.3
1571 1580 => -3.4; 22.7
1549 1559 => -2.9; 22.3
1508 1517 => -1.5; 21.9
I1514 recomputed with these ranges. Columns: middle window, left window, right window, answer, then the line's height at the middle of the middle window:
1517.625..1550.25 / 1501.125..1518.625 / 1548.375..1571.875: -0.2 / 22.2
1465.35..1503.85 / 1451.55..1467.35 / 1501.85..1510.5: 1.7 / 22.1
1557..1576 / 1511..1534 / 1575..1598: -2.7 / 19.6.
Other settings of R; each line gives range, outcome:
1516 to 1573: 22.3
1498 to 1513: 22.3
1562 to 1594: 20.6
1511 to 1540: 22.3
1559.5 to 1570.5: 22.3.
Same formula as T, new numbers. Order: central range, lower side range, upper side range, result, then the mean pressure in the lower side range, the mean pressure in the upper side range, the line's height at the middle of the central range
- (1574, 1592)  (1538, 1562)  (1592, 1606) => -2.73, 22.3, 15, 17.4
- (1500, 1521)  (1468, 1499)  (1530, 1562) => -0.62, 20.8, 22.4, 21.5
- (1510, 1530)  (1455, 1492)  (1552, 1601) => -1.65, 20.6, 20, 20.3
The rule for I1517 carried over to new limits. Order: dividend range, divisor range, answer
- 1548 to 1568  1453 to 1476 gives 1.08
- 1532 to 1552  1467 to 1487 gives 1.13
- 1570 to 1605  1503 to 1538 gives 0.83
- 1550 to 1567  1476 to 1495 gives 1.06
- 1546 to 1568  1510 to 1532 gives 1.01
